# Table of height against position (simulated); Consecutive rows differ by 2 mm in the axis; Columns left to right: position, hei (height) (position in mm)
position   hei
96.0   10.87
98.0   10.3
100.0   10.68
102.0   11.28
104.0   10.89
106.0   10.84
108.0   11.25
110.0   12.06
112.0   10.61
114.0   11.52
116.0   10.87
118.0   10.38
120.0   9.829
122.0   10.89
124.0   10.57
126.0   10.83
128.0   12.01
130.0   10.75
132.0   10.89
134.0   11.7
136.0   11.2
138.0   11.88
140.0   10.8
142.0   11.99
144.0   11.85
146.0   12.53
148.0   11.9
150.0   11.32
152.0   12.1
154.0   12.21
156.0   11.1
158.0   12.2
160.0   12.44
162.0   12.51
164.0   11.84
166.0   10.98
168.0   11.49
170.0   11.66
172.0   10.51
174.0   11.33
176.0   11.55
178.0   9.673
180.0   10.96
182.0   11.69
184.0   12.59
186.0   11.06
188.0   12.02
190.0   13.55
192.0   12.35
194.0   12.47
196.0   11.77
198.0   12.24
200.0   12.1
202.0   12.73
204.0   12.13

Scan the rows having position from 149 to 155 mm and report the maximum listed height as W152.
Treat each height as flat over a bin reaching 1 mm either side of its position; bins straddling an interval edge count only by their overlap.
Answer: 12.21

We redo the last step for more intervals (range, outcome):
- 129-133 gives 10.89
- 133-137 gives 11.7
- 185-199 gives 13.55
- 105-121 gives 12.06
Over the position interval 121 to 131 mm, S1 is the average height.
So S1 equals 11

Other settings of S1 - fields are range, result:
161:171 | 11.7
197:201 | 12.2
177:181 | 10.3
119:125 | 10.4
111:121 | 10.6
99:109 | 11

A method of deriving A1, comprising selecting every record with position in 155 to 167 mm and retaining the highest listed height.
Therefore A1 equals 12.51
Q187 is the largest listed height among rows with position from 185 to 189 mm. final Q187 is 12.02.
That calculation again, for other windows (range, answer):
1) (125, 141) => 12.01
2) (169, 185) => 12.59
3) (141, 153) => 12.53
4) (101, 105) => 11.28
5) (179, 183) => 11.69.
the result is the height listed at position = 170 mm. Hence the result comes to 11.66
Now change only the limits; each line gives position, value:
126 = 10.83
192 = 12.35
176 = 11.55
